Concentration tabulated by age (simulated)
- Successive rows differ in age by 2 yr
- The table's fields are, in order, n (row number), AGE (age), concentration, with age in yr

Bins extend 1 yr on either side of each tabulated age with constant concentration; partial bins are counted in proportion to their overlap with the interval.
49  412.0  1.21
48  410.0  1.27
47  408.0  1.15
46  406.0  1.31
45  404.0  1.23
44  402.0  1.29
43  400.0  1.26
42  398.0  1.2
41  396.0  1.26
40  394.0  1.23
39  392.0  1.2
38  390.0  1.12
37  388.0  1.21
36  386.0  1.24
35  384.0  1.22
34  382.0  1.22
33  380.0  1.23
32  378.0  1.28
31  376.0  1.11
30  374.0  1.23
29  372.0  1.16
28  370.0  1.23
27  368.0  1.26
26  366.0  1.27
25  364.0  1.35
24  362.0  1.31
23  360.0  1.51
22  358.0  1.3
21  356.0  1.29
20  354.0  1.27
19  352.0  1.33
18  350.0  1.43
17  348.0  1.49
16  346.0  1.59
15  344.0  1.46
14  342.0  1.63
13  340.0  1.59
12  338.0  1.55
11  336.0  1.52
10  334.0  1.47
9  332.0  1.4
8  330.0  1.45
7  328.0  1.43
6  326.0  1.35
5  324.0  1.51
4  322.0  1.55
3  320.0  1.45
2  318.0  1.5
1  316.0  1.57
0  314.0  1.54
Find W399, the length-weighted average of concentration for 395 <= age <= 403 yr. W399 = 1.25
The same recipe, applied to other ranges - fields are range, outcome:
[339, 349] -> 1.55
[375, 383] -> 1.21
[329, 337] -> 1.46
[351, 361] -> 1.34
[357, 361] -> 1.41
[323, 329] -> 1.43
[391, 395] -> 1.21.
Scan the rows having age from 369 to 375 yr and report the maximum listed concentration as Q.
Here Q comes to 1.23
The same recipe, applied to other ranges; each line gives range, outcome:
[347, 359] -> 1.49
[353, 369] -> 1.51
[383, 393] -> 1.24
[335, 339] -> 1.55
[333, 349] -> 1.63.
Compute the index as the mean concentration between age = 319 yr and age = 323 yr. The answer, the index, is 1.5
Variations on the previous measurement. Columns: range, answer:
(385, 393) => 1.19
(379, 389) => 1.22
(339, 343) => 1.61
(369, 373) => 1.19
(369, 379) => 1.2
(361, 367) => 1.31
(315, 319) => 1.54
